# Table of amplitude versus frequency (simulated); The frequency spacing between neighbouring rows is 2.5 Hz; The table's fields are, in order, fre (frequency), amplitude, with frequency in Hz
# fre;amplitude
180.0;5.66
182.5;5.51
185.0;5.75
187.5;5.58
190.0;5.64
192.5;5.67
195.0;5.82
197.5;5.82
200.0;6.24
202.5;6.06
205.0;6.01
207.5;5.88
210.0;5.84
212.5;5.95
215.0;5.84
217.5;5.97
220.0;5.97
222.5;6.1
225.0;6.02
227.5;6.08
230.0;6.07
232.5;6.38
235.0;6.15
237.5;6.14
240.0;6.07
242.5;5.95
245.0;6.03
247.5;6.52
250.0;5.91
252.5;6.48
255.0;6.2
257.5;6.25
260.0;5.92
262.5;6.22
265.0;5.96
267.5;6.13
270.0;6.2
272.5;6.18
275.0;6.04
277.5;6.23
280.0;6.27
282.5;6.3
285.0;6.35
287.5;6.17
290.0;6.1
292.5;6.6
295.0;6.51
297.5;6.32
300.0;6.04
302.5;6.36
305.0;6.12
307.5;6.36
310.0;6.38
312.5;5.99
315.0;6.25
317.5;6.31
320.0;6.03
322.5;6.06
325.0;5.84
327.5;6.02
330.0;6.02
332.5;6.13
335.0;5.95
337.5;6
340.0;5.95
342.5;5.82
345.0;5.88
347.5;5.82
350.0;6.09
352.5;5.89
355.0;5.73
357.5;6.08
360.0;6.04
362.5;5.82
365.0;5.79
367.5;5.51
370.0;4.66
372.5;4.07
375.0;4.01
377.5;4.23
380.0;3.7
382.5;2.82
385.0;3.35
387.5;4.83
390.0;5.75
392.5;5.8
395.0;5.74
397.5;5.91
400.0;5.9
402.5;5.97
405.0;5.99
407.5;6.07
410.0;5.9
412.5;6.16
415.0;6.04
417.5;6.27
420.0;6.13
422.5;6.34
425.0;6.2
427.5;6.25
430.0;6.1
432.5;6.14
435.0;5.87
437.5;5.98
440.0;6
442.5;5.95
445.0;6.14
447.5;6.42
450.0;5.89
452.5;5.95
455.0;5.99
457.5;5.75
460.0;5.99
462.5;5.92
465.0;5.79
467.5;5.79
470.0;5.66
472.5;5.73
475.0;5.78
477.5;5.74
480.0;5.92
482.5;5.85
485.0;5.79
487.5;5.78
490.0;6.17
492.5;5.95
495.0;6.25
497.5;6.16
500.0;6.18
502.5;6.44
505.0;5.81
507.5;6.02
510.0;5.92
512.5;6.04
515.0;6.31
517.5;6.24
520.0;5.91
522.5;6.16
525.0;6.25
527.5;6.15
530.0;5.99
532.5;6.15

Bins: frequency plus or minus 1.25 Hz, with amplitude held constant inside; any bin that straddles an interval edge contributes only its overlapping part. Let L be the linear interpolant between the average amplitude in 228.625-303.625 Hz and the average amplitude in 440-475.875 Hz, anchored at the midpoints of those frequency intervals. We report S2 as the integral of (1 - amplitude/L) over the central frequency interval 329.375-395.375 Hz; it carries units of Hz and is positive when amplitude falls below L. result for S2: 8.3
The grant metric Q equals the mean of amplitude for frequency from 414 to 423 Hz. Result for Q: 6.19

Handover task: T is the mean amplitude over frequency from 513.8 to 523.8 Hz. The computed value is 6.15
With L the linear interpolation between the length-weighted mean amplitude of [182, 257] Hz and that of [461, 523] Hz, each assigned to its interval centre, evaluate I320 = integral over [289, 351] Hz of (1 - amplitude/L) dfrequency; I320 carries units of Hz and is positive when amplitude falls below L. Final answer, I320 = -1.4 Hz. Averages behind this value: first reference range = 6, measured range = 6.12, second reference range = 5.97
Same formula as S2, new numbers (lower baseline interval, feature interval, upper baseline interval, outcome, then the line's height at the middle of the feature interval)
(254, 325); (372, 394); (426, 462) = 6.45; 6.1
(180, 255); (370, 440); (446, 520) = 6.04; 5.97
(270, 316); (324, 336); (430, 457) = 0.39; 6.2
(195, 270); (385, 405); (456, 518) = 1.42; 6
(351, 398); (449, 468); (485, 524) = -0.60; 5.71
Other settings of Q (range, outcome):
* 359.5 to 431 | 5.42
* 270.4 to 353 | 6.14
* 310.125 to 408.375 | 5.54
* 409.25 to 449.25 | 6.12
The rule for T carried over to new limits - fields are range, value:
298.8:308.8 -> 6.22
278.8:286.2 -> 6.31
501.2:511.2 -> 6.05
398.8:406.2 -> 5.95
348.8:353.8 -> 5.99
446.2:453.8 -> 6.09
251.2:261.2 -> 6.21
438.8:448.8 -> 6.13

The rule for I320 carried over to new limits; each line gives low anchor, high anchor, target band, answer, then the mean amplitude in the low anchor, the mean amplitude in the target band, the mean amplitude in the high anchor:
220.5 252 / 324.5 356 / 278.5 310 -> -1.4 Hz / 6.12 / 6.29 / 5.94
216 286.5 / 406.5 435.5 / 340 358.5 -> 0.7 Hz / 6.15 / 5.9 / 6.13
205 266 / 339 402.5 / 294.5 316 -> -2.3 Hz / 6.08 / 6.25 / 5.26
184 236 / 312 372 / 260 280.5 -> -0.8 Hz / 5.94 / 6.14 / 5.88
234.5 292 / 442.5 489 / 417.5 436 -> -0.7 Hz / 6.17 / 6.16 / 5.89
